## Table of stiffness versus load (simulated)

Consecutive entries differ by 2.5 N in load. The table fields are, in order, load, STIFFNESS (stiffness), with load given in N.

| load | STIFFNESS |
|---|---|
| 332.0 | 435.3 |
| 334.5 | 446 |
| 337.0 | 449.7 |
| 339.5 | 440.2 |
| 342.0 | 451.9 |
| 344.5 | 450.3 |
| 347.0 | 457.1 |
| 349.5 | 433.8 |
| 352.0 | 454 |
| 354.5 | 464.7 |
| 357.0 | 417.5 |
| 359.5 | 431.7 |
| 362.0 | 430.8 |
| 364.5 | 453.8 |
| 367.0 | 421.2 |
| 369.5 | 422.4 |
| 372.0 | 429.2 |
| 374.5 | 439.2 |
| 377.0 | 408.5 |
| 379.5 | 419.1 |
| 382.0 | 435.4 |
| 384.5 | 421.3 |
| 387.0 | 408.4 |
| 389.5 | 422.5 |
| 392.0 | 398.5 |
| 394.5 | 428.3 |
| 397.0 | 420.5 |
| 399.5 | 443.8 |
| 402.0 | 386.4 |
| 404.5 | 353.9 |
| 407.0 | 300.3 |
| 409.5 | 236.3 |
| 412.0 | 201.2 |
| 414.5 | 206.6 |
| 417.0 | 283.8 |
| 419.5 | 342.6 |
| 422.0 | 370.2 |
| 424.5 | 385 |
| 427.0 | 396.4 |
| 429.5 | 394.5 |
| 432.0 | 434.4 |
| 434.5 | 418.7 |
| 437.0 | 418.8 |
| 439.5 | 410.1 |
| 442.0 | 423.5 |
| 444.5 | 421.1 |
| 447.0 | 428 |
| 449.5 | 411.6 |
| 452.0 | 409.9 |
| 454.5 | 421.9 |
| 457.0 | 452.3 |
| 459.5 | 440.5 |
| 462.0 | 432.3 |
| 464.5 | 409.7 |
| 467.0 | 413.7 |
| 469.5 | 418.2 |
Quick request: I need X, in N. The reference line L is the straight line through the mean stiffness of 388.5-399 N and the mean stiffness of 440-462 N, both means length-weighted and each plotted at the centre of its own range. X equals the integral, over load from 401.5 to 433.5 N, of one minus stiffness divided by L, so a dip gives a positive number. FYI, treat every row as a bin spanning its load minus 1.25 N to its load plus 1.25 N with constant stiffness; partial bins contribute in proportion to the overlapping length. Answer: 7.0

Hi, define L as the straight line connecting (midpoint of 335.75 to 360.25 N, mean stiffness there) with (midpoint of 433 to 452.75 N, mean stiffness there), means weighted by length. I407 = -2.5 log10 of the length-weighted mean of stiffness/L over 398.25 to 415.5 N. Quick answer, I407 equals 0.37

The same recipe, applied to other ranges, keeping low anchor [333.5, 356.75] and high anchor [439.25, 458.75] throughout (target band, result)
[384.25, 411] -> 0.15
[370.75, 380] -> 0.04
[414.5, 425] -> 0.30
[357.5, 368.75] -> 0.03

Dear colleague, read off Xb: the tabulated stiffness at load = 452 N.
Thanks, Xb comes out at 409.9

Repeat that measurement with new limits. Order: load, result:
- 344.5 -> 450.3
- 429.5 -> 394.5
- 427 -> 396.4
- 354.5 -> 464.7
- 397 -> 420.5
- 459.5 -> 440.5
